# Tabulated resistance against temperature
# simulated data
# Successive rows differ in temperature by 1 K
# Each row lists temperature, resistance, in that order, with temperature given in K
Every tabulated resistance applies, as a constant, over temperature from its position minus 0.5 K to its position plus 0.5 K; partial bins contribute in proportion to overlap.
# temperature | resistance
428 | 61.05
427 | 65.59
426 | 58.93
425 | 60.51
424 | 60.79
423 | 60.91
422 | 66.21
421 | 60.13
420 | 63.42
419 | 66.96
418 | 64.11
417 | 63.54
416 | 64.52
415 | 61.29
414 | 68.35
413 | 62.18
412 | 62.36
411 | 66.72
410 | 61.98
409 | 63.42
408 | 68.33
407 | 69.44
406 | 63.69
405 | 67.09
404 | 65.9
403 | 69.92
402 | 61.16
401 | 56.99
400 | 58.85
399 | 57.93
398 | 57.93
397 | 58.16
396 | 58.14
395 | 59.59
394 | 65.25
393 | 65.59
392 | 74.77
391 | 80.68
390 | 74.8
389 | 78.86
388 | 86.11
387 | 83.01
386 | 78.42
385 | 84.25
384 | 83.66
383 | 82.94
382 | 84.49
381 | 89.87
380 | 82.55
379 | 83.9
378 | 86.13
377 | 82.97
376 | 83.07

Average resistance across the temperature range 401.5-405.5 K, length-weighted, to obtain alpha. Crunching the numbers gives 66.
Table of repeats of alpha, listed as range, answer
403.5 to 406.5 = 65.6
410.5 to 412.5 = 64.5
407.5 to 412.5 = 64.6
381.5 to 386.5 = 82.8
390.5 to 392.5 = 77.7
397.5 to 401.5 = 57.9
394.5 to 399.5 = 58.4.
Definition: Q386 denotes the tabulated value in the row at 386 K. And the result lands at 78.42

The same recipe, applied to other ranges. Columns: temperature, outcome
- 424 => 60.79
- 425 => 60.51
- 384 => 83.66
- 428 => 61.05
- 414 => 68.35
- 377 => 82.97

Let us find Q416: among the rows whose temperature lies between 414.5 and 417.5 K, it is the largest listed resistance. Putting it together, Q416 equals 64.52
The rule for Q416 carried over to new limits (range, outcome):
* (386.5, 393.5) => 86.11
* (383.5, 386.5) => 84.25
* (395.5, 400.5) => 58.85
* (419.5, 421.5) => 63.42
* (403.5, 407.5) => 69.44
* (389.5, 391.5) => 80.68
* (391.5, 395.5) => 74.77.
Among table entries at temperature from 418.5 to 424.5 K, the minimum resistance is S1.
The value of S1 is 60.13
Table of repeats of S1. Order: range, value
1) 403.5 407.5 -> 63.69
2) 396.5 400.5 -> 57.93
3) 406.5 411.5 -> 61.98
